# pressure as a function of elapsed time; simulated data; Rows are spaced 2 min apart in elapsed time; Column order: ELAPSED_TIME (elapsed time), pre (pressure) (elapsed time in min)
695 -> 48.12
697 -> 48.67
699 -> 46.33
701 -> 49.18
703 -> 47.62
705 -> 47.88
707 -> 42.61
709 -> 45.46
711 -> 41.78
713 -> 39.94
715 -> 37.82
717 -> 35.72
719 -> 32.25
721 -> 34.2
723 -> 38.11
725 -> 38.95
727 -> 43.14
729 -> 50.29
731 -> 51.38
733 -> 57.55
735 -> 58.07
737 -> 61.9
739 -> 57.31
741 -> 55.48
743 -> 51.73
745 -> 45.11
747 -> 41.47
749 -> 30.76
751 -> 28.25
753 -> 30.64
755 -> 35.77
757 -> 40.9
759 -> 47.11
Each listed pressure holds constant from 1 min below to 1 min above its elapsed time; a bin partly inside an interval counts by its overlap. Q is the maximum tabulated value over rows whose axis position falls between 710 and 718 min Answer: 41.78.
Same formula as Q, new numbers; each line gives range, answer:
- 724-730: 50.29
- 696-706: 49.18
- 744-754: 45.11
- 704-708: 47.88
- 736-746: 61.9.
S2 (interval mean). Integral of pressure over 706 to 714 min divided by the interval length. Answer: 42.4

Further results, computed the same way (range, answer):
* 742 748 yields 46.1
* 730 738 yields 57.2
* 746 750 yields 36.1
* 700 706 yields 48.2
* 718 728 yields 37.3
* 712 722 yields 36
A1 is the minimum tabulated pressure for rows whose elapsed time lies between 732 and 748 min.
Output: 41.47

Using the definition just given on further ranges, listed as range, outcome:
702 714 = 39.94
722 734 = 38.11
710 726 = 32.25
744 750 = 30.76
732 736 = 57.55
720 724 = 34.2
